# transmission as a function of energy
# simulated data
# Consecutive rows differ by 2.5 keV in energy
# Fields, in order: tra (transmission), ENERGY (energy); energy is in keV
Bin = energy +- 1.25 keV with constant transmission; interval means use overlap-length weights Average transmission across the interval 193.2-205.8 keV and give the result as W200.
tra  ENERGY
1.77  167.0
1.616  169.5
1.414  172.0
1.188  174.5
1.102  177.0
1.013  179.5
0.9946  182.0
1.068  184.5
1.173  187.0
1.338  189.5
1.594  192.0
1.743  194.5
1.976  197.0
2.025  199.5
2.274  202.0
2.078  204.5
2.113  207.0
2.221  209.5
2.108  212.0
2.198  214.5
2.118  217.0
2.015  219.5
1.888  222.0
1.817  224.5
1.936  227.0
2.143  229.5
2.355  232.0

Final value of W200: 2.02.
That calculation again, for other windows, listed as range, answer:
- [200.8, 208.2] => 2.15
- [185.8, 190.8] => 1.26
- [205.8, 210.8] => 2.17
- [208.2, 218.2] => 2.16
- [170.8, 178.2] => 1.23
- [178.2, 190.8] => 1.12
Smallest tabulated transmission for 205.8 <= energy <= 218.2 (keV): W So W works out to 2.108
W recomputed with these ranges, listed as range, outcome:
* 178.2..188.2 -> 0.9946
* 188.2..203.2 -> 1.338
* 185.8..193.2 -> 1.173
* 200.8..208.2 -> 2.078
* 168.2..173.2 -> 1.414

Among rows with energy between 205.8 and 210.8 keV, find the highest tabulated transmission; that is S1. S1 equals 2.221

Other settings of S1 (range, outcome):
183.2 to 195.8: 1.743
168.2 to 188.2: 1.616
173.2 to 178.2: 1.188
